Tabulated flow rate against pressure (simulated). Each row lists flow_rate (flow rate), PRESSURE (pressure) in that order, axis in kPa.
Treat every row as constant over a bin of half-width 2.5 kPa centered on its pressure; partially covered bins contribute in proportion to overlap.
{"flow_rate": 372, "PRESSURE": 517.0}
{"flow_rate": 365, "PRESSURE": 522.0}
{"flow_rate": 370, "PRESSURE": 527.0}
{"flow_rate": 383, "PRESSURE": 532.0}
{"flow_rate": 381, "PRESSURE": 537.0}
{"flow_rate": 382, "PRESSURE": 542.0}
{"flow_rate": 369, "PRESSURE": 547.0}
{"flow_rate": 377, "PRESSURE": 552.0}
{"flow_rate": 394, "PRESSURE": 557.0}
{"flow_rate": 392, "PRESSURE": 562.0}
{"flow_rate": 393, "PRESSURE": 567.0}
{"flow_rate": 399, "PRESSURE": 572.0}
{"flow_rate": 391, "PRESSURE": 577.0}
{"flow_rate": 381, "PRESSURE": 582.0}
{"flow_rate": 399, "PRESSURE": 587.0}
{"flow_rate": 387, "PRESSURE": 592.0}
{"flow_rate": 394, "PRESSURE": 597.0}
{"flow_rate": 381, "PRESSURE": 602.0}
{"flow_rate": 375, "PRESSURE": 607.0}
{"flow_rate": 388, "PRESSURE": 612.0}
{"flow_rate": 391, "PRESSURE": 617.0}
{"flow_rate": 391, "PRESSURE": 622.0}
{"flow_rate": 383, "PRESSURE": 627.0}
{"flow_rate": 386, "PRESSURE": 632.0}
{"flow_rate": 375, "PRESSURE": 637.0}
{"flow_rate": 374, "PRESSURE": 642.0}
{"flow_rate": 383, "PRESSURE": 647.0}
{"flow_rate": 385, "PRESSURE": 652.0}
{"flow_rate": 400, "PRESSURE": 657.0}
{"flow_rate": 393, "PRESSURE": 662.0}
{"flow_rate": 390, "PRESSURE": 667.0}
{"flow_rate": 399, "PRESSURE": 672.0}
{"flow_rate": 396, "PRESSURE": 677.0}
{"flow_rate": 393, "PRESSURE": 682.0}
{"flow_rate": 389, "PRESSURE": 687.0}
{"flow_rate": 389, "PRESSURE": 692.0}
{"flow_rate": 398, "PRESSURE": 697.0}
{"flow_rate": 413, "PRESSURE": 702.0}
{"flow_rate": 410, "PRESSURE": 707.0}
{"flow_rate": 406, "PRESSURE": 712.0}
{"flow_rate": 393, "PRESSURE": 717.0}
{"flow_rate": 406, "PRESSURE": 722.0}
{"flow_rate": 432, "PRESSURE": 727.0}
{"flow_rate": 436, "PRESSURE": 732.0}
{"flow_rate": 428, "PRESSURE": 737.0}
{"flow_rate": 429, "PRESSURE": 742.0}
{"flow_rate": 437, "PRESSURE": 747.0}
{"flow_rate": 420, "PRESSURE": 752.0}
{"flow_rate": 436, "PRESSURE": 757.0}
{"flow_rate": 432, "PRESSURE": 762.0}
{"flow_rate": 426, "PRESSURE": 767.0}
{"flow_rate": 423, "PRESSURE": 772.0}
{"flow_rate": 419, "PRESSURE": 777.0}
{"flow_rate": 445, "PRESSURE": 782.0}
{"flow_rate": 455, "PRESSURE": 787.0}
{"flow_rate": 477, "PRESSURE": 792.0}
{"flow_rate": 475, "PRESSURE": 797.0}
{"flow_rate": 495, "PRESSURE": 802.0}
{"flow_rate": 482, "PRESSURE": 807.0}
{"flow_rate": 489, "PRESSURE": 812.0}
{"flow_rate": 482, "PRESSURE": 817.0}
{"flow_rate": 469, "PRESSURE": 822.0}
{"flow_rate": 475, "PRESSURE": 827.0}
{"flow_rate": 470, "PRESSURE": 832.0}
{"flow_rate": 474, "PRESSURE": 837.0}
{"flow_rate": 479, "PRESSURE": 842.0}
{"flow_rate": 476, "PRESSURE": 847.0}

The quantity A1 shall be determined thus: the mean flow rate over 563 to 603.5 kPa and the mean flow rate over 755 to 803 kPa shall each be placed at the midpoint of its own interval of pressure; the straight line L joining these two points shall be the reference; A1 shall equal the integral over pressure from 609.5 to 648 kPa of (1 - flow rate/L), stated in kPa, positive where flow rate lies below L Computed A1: 1.9 kPa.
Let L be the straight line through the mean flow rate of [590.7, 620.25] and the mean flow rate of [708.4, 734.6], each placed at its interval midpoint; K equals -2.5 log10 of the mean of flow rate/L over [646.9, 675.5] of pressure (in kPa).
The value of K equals 0.02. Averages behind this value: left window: 386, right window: 414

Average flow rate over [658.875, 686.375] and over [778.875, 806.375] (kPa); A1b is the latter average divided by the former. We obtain 1.19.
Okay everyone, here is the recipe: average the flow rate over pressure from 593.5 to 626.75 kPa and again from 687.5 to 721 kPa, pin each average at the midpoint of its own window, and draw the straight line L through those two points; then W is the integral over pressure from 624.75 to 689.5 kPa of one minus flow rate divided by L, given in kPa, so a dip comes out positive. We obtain 0.91 kPa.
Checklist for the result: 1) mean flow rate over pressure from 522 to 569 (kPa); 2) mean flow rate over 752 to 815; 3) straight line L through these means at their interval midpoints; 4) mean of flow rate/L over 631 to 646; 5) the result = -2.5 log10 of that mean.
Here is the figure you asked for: 0.09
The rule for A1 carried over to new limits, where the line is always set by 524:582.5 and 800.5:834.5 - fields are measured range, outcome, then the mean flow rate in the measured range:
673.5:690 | 1.4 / 393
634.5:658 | 2.0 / 382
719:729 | 0.7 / 417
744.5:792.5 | 2.8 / 435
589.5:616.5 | 1.1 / 385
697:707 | 0.7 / 408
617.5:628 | 0.5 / 388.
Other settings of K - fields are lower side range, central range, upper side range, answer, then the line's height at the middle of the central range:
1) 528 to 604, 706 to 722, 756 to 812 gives 0.076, 432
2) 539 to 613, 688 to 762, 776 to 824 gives 0.065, 442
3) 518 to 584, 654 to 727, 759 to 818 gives 0.072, 427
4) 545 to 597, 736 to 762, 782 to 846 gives 0.054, 452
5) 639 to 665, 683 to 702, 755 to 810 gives 0.033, 407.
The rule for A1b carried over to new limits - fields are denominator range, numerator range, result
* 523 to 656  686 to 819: 1.13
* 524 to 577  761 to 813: 1.19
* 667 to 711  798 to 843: 1.20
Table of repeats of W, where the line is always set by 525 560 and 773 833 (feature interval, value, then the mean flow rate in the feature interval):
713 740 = 1.46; 418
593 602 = 0.21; 389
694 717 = 1.60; 405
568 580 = -0.12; 394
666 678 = 0.80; 396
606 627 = 0.95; 387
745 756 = 0.52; 429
